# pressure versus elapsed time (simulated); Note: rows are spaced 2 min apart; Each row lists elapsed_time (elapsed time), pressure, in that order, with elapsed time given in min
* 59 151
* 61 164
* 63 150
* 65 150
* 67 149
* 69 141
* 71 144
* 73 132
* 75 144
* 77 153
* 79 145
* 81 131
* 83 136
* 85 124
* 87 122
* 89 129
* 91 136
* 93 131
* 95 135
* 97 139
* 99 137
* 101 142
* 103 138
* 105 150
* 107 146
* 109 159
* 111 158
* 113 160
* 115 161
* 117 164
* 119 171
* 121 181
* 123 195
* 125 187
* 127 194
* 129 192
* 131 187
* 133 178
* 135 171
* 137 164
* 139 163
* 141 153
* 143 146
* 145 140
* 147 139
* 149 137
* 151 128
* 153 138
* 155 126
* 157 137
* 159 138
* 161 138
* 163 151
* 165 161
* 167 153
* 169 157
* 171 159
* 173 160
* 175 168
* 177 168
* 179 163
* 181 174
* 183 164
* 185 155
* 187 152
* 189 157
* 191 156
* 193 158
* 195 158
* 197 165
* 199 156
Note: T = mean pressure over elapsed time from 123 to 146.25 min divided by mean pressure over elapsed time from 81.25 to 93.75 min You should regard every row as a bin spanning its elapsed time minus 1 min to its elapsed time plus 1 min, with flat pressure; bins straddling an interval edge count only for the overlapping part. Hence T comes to 1.32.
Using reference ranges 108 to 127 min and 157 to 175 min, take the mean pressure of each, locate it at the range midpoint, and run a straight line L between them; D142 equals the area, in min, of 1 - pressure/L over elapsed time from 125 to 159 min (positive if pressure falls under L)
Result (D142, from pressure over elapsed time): 1.3 min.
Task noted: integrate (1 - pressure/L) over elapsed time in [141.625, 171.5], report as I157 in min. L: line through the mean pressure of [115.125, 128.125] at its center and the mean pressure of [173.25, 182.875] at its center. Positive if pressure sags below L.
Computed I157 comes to 5.06 min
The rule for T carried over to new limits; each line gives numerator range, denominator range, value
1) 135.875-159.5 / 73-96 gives 1.06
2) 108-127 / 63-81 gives 1.19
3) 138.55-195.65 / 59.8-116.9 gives 1.06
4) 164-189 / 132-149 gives 1.03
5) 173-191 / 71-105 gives 1.19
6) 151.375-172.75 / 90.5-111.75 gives 1.02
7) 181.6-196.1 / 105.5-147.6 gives 0.94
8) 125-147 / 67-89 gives 1.23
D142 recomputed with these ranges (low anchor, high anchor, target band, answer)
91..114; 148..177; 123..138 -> -3.80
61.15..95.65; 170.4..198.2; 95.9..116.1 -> -0.58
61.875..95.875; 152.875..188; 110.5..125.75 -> -2.86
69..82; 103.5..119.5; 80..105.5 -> 2.55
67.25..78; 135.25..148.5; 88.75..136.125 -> -3.97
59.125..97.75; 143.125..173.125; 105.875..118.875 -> -1.58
